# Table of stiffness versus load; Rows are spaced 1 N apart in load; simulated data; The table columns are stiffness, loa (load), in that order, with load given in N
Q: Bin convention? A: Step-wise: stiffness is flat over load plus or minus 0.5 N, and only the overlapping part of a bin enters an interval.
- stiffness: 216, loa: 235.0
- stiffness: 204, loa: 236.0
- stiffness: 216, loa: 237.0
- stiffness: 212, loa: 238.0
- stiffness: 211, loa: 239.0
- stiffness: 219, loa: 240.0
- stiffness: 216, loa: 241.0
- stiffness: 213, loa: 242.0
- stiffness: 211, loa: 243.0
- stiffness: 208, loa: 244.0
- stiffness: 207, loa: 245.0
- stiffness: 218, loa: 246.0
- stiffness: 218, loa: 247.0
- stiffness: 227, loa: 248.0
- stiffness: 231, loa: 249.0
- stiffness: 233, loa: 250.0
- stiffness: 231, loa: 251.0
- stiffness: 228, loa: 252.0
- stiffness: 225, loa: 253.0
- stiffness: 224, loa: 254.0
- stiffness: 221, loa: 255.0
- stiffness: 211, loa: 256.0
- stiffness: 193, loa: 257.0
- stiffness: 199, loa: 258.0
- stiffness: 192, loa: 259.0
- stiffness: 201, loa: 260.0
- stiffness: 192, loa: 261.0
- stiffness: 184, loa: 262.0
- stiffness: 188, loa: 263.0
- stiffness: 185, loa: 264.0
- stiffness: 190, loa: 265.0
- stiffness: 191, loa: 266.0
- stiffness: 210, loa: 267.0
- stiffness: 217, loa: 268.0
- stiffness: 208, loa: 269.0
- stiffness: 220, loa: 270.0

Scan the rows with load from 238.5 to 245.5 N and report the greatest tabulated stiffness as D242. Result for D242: 219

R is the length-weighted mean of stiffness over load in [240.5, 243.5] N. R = 213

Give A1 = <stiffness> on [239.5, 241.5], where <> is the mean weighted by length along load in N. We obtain 218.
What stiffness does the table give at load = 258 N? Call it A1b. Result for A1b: 199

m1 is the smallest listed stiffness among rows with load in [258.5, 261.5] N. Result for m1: 192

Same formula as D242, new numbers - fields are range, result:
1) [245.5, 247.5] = 218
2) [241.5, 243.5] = 213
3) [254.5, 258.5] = 221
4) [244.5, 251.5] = 233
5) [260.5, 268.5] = 217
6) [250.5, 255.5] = 231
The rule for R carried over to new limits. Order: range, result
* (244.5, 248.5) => 218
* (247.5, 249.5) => 229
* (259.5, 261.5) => 196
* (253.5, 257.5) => 212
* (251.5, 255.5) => 224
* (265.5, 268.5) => 206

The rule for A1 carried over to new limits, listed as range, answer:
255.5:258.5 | 201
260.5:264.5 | 187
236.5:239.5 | 213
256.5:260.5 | 196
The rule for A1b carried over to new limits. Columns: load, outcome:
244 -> 208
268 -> 217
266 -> 191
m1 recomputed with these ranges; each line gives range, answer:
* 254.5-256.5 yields 211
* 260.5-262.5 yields 184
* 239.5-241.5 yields 216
